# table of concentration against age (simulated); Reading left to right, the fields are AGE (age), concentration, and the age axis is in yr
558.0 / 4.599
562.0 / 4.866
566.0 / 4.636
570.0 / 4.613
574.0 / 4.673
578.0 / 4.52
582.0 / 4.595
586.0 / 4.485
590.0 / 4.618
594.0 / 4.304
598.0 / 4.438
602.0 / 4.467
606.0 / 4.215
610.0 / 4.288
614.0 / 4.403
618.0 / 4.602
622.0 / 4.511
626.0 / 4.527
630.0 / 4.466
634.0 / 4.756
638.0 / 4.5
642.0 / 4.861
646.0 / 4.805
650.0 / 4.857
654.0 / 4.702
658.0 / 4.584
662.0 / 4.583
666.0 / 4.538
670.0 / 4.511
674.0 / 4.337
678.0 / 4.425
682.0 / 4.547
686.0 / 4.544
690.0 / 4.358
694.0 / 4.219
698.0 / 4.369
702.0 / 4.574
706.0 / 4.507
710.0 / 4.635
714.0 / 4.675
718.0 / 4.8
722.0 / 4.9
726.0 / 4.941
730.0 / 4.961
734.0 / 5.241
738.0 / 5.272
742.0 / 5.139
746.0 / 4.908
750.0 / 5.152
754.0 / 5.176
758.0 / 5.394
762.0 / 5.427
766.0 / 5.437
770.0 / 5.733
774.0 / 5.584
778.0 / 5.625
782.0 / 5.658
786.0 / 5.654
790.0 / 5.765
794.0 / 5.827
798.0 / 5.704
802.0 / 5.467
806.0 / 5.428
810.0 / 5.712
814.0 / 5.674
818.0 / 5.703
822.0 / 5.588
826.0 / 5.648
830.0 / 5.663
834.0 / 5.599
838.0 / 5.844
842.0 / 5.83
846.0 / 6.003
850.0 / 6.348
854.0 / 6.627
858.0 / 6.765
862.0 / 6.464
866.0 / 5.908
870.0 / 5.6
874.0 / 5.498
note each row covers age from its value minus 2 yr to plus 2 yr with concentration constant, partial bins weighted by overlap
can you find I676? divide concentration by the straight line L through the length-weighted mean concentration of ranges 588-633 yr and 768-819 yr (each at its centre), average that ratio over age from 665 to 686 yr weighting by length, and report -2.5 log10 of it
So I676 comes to 0.09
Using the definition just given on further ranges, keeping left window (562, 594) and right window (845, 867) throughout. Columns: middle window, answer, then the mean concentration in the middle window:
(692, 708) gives 0.214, 4.42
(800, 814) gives 0.097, 5.56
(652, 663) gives 0.107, 4.63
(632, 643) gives 0.064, 4.69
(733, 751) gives 0.104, 5.14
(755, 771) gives 0.063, 5.46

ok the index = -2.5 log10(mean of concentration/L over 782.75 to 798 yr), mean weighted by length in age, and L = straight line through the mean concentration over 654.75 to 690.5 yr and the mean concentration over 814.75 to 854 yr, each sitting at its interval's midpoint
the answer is -0.050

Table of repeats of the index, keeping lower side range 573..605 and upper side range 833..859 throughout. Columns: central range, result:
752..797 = 0.022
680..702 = 0.165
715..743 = 0.078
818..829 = 0.067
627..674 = 0.058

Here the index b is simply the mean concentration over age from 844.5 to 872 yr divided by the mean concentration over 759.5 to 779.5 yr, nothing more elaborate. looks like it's 1.12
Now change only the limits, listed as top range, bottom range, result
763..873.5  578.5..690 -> 1.28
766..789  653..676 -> 1.24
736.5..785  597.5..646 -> 1.19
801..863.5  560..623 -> 1.31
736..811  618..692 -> 1.20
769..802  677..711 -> 1.27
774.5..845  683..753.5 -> 1.19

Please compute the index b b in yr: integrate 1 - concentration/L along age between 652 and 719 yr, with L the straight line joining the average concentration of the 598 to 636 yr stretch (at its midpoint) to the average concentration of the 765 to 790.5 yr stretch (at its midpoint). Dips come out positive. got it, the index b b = 6.0 yr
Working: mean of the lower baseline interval 4.47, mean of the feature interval 4.52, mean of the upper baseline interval 5.64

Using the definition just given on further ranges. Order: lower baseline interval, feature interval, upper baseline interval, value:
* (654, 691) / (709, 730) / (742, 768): 0.5 yr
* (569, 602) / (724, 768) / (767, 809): 1.8 yr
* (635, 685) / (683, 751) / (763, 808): 4.1 yr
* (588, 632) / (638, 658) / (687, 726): -1.2 yr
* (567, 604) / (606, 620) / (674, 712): 0.3 yr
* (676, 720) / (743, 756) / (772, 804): 0.2 yr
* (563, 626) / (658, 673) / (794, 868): 1.2 yr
